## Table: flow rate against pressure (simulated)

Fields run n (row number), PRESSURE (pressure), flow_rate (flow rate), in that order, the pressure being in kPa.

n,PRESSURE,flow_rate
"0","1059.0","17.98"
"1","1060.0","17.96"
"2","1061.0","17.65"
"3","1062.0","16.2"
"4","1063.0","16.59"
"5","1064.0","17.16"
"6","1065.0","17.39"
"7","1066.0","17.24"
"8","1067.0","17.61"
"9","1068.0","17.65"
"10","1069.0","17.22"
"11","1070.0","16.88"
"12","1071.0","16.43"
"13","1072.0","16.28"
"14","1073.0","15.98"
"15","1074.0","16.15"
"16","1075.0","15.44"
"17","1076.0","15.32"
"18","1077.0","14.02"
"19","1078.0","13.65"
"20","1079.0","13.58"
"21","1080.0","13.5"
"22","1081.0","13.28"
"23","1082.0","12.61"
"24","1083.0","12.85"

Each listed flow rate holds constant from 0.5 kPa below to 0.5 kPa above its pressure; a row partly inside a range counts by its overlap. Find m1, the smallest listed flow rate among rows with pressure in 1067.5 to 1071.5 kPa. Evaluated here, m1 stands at 16.43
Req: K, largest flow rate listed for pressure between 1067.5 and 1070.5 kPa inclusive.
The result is 17.65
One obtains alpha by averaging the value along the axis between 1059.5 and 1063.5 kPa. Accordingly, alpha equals 17.1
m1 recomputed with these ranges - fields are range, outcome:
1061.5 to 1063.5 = 16.2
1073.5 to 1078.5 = 13.65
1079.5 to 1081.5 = 13.28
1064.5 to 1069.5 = 17.22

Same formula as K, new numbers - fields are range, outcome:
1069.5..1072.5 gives 16.88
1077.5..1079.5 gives 13.65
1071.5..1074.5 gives 16.28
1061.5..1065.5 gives 17.39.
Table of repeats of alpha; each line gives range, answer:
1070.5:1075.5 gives 16.1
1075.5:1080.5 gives 14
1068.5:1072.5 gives 16.7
